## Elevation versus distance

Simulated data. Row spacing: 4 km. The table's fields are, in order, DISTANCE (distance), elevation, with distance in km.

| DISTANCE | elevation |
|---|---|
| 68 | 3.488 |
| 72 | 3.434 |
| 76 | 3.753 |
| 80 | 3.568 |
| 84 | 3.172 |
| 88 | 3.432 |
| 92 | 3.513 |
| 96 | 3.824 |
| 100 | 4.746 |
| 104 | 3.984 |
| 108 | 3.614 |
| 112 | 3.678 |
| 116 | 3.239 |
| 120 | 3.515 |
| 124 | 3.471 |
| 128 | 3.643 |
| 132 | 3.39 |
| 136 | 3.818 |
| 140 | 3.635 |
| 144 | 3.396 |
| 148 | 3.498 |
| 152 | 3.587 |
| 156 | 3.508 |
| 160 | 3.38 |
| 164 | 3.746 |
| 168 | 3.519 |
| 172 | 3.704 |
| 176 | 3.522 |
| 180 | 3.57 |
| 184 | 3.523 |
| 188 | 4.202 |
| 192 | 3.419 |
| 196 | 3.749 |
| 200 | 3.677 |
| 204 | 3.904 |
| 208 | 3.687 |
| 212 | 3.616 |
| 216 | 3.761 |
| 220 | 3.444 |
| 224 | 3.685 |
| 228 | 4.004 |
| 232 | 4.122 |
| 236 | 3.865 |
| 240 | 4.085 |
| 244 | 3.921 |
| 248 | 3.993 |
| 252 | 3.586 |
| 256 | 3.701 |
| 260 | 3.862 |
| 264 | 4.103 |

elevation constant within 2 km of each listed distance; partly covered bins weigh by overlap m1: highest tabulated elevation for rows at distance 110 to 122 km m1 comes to 3.678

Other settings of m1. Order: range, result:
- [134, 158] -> 3.818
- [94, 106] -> 4.746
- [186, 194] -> 4.202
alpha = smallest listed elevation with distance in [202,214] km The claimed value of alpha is 3.616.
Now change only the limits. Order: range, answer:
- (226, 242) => 3.865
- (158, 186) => 3.38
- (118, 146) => 3.39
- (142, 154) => 3.396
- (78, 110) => 3.172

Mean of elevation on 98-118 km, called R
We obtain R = 3.85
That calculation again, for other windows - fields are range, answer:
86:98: 3.59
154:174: 3.57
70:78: 3.59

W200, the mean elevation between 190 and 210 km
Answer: 3.69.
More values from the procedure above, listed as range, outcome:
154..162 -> 3.44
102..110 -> 3.8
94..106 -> 4.18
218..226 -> 3.56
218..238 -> 3.82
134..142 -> 3.73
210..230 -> 3.7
